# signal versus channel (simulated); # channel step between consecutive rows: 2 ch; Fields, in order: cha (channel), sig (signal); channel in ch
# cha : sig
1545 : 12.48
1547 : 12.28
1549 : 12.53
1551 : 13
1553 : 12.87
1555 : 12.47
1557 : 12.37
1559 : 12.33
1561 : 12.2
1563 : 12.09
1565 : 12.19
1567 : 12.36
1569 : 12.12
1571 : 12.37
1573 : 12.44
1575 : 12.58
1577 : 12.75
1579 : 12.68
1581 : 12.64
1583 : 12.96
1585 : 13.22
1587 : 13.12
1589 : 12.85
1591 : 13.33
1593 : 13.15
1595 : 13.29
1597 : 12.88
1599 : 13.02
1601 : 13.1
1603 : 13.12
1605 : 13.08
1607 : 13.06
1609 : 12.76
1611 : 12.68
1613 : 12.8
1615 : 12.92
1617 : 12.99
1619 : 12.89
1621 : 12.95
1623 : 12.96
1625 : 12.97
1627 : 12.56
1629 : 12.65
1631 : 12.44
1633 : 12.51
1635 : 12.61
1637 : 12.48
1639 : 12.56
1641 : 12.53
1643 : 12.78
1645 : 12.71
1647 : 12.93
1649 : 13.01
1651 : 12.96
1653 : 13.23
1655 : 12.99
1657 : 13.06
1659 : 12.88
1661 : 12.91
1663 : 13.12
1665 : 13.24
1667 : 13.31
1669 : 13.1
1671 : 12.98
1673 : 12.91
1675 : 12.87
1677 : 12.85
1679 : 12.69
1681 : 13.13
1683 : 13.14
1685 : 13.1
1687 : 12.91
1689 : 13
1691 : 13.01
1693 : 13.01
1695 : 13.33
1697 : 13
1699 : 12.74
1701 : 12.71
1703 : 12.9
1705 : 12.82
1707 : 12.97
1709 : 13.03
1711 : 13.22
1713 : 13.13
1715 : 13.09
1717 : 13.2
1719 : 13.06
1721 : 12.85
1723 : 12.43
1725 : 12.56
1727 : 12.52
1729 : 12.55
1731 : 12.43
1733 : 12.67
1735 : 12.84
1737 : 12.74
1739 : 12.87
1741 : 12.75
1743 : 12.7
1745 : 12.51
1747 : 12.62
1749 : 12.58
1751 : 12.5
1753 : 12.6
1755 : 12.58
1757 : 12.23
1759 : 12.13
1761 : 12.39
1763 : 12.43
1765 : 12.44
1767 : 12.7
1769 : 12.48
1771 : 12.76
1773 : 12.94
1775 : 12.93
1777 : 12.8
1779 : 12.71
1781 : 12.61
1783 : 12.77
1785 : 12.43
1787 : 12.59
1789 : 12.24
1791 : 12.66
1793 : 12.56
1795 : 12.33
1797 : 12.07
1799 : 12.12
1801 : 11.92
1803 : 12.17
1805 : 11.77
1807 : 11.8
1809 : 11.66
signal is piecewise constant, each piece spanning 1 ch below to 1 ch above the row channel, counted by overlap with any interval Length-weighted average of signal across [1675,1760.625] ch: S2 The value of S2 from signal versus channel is 12.8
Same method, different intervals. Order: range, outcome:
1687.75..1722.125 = 13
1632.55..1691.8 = 12.9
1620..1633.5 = 12.7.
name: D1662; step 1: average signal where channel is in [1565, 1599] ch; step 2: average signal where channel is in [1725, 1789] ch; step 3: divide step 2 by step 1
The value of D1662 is 0.99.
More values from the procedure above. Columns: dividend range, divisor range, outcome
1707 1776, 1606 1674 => 0.99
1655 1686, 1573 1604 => 1.00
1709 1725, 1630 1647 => 1.03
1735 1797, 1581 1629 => 0.97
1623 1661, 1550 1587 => 1.02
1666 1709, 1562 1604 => 1.02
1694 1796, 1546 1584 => 1.02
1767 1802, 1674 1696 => 0.96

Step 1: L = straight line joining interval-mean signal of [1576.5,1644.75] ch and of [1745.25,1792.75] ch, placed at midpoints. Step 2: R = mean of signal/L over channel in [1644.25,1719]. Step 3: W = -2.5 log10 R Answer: -0.02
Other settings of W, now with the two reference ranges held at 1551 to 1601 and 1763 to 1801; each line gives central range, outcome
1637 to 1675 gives -0.03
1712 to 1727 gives -0.02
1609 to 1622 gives -0.02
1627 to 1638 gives 0.01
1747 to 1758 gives 0.00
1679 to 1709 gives -0.03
